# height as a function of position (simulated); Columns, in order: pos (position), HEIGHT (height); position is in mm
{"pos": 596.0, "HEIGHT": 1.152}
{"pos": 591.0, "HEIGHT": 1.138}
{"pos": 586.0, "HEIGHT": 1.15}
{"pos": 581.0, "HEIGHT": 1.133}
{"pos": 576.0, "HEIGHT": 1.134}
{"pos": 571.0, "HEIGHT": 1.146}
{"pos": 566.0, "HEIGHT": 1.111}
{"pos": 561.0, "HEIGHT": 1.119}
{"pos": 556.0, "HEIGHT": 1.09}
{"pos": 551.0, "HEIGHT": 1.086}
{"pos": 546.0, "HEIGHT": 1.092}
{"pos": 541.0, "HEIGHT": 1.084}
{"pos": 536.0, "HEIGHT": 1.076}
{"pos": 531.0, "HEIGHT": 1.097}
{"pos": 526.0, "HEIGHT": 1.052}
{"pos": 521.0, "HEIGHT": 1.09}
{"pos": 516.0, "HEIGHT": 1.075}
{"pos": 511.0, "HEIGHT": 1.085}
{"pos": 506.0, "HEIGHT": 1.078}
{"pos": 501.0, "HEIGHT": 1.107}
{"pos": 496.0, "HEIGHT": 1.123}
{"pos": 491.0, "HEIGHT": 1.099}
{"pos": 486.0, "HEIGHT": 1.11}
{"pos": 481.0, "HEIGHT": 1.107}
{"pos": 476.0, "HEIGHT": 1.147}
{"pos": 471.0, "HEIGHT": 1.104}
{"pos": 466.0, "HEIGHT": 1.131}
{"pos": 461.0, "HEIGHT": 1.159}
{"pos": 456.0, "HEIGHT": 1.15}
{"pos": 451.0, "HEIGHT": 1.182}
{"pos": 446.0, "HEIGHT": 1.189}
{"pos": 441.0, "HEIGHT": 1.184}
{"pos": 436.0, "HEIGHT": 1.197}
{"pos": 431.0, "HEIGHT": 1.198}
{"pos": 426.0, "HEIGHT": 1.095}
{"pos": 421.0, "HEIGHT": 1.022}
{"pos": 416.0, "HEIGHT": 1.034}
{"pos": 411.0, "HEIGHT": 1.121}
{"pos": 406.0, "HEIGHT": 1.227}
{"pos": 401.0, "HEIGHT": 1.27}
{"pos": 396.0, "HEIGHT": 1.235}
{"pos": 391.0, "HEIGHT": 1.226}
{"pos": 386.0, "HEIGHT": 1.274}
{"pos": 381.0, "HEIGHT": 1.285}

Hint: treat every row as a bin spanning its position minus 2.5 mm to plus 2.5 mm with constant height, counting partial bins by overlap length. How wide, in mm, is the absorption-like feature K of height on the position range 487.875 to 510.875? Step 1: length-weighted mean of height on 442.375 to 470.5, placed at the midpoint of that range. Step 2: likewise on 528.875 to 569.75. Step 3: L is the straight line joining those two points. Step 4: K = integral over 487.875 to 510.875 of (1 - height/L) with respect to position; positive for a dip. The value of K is 0.6 mm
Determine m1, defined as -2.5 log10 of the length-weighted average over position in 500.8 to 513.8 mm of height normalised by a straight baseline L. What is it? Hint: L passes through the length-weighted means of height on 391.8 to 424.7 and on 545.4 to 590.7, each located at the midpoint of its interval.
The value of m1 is 0.05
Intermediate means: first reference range 1.15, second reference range 1.12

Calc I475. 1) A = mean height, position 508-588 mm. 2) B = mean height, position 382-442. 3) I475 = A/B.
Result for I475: 0.94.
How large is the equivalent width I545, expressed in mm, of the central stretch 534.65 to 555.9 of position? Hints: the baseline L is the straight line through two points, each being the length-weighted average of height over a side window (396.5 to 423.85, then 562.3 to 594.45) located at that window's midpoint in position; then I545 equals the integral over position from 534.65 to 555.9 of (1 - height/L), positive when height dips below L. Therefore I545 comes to 0.95 mm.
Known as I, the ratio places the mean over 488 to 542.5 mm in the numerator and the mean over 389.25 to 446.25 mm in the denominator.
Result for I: 0.93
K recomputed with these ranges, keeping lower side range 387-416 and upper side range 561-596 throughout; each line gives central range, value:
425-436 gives 0.25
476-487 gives 0.52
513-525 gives 0.82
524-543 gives 1.23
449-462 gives 0.21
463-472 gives 0.43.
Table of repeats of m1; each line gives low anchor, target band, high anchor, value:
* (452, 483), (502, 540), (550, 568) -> 0.036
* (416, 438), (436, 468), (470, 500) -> -0.051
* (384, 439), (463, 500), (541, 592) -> 0.029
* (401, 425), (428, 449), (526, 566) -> -0.072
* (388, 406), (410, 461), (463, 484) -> 0.039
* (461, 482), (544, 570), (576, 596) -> 0.034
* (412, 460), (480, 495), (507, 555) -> 0.001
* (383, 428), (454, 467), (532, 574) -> -0.004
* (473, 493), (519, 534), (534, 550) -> 0.013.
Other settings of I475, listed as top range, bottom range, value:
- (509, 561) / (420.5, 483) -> 0.94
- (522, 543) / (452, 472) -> 0.94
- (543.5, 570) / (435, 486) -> 0.96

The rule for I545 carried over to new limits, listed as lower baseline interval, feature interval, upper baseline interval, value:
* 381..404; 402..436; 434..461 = 2.48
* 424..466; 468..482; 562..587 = 0.47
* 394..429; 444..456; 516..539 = -0.60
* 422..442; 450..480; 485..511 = -0.34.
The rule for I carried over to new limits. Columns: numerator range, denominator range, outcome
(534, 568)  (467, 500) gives 0.98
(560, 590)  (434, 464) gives 0.96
